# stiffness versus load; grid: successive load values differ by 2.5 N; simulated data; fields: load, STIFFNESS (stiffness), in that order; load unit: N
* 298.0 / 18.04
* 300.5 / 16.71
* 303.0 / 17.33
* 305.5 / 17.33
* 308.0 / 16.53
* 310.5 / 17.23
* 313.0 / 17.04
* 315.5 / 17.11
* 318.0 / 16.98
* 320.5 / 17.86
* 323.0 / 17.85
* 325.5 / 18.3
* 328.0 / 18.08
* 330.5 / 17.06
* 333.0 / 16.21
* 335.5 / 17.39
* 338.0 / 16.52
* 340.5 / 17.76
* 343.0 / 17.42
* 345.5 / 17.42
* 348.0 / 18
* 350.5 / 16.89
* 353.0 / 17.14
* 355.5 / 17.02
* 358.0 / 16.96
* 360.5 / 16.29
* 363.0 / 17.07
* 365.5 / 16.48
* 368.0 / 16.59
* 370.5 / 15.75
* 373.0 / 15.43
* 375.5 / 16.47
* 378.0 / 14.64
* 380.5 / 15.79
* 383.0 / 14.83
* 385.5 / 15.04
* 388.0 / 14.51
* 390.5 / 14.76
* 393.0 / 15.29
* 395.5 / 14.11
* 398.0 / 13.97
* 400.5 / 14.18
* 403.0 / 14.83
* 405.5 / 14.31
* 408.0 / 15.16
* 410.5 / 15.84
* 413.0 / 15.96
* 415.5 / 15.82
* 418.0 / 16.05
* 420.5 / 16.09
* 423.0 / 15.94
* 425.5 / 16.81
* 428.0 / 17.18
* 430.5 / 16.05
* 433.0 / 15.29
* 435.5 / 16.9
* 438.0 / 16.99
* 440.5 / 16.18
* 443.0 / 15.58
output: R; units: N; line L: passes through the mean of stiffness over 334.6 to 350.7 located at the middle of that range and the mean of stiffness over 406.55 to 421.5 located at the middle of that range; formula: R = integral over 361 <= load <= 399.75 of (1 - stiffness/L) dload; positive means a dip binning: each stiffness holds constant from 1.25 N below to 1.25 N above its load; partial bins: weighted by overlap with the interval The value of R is 2.7 N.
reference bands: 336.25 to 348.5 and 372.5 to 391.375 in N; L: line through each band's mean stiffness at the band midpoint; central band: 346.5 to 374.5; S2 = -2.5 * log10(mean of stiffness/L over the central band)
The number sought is -0.02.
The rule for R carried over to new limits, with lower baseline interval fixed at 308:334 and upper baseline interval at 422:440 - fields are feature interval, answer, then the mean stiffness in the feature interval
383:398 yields 1.87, 14.7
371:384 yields 1.09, 15.5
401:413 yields 1.13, 15.1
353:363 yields 0.12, 16.8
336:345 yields -0.04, 17.3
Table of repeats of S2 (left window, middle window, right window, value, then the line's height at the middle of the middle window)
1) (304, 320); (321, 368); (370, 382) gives -0.06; 16.3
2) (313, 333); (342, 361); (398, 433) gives -0.02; 16.9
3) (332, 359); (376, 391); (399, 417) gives 0.07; 15.9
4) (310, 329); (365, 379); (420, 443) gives 0.07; 17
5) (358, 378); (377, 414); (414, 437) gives 0.10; 16.2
